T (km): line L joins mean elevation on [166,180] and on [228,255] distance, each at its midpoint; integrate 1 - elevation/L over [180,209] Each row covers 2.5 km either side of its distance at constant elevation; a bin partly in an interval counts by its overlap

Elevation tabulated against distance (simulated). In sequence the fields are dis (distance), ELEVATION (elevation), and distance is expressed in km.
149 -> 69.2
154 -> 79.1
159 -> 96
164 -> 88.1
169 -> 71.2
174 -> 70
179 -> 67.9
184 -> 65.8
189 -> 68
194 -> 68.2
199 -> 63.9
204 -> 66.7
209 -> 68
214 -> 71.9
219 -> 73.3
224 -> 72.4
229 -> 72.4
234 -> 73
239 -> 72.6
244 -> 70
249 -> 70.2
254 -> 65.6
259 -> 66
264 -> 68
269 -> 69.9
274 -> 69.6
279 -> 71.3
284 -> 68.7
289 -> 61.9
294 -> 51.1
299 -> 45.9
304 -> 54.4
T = 1.6 km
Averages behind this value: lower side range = 70.5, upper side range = 70.8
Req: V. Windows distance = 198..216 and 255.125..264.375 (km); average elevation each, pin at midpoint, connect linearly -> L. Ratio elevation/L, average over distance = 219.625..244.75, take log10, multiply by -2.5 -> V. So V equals -0.08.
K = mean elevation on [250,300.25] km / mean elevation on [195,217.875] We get 0.95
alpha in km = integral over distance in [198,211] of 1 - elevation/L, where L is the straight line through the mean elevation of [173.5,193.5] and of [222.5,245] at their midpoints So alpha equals 0.6 km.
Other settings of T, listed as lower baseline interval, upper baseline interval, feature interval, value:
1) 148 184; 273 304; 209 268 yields -2.8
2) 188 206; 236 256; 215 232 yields -1.1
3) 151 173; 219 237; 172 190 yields 2.6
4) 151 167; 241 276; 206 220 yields 1.1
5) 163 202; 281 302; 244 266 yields -2.3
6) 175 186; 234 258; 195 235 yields -0.8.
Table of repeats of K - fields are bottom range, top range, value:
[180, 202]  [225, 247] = 1.08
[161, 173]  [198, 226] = 0.88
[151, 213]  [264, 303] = 0.86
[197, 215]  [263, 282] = 1.04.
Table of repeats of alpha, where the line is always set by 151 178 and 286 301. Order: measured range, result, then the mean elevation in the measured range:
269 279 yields -2.2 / 70.1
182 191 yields 1.0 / 66.9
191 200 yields 0.9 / 66.5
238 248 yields -1.1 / 70.9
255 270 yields -1.9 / 67.5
